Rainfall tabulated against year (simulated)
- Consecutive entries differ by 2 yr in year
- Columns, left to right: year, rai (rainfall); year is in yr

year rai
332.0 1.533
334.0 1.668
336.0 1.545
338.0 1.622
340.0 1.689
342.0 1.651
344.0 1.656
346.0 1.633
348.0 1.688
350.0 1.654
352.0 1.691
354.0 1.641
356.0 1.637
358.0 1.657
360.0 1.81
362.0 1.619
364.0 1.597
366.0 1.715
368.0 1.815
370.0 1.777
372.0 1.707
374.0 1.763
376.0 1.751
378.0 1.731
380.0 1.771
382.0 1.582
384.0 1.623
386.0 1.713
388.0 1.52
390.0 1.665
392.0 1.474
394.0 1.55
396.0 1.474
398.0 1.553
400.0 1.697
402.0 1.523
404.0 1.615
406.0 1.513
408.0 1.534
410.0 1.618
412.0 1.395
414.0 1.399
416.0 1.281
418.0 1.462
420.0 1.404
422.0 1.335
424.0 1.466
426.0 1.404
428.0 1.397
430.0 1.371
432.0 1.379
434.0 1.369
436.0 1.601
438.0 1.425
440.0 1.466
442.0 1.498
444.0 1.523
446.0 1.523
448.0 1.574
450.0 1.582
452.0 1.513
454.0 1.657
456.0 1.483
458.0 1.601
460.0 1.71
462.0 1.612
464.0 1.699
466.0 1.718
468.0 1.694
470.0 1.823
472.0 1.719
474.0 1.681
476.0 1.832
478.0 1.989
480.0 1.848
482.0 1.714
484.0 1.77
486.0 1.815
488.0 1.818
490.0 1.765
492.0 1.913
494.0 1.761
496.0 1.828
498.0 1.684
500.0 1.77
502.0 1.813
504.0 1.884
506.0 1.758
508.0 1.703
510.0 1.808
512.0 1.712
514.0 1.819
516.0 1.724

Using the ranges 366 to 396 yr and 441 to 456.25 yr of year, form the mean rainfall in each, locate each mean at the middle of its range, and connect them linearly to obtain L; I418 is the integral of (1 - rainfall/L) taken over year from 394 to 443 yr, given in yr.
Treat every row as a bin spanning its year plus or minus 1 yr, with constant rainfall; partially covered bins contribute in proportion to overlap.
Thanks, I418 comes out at 4.11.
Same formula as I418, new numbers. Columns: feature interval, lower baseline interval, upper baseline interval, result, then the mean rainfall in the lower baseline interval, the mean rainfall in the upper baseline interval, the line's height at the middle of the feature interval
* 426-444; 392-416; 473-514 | 1.95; 1.52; 1.79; 1.62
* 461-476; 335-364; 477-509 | 0.52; 1.65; 1.8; 1.78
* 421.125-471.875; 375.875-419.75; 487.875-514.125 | 3.88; 1.56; 1.79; 1.67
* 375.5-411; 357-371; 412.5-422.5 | -1.72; 1.71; 1.38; 1.53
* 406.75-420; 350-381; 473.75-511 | 2.26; 1.71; 1.8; 1.74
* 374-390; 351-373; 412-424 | -0.90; 1.7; 1.39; 1.59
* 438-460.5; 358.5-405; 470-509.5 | 2.50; 1.65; 1.79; 1.74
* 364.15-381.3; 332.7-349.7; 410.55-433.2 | -2.19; 1.64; 1.39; 1.55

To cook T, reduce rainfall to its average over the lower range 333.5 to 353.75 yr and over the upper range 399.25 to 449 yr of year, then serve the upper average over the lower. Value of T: 0.89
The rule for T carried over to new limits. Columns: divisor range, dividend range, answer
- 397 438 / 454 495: 1.19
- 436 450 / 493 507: 1.18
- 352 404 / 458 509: 1.07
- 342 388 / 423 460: 0.89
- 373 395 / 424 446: 0.88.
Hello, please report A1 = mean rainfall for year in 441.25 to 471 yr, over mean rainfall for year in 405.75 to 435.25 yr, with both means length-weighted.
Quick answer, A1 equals 1.1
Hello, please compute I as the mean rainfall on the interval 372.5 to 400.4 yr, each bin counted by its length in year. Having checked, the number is 1.63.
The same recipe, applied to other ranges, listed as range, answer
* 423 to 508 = 1.65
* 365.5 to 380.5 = 1.75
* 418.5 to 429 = 1.4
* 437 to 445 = 1.48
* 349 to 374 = 1.7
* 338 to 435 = 1.58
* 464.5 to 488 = 1.78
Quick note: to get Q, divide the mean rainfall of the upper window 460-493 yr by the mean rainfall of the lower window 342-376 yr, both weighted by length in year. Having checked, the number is 1.05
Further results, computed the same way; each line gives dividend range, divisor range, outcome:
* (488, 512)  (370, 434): 1.16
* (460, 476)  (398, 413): 1.10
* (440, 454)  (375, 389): 0.92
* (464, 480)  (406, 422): 1.24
